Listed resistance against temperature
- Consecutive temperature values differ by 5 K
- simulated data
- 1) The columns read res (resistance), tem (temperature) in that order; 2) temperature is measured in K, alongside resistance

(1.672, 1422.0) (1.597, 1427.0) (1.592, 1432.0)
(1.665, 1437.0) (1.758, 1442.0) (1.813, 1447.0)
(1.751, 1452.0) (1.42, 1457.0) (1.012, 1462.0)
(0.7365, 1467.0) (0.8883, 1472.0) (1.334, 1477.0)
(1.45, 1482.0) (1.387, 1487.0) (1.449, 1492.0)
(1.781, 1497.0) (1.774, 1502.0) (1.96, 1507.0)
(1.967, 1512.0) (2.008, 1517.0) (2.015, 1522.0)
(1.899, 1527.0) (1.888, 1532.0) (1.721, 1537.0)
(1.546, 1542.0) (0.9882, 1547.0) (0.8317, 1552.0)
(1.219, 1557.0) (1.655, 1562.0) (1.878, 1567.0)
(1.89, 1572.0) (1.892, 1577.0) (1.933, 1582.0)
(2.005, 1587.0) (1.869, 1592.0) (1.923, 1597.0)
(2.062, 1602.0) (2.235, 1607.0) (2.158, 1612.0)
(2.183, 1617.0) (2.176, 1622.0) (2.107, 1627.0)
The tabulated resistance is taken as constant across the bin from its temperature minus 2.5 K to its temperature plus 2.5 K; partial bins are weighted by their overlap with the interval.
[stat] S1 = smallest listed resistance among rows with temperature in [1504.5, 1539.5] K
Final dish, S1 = 1.721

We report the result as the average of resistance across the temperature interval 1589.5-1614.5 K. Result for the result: 2.05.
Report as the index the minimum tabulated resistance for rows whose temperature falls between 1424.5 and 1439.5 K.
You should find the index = 1.592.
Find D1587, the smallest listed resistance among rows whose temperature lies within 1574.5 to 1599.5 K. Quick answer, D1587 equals 1.869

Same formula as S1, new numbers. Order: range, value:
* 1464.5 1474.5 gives 0.7365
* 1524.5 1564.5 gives 0.8317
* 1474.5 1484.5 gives 1.334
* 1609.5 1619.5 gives 2.158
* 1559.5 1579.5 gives 1.655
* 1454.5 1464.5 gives 1.012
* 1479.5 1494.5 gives 1.387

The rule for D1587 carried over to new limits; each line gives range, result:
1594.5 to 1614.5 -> 1.923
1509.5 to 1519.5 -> 1.967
